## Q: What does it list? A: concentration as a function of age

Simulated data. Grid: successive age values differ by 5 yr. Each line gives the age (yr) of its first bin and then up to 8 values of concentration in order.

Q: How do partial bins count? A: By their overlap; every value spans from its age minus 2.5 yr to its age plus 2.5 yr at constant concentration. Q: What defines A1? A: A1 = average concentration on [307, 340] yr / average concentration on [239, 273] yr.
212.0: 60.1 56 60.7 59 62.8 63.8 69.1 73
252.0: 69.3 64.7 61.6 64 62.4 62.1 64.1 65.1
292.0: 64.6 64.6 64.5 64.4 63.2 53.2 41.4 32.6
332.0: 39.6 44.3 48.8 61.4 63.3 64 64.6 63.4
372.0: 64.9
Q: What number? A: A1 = 0.71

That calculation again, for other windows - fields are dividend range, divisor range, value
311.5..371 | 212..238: 0.88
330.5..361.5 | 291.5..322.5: 0.91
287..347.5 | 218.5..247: 0.84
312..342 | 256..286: 0.70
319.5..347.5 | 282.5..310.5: 0.67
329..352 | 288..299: 0.77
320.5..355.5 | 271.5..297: 0.75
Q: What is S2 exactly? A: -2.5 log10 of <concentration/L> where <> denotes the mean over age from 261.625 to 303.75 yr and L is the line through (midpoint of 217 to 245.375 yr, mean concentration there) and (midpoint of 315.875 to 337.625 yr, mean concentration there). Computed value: -0.24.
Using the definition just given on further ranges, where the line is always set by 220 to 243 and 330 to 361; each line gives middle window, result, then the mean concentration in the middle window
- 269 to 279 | -0.05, 62.3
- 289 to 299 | -0.12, 64.6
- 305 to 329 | 0.11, 51.1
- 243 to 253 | -0.16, 71.1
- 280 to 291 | -0.10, 64.6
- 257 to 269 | -0.05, 63.1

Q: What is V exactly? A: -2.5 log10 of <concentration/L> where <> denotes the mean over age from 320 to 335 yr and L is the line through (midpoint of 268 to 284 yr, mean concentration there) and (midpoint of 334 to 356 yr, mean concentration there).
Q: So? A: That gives 0.438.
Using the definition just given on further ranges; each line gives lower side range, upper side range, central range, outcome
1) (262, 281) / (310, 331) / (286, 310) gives -0.195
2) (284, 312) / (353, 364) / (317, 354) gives 0.328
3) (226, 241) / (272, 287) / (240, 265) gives -0.073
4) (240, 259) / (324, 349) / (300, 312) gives -0.201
